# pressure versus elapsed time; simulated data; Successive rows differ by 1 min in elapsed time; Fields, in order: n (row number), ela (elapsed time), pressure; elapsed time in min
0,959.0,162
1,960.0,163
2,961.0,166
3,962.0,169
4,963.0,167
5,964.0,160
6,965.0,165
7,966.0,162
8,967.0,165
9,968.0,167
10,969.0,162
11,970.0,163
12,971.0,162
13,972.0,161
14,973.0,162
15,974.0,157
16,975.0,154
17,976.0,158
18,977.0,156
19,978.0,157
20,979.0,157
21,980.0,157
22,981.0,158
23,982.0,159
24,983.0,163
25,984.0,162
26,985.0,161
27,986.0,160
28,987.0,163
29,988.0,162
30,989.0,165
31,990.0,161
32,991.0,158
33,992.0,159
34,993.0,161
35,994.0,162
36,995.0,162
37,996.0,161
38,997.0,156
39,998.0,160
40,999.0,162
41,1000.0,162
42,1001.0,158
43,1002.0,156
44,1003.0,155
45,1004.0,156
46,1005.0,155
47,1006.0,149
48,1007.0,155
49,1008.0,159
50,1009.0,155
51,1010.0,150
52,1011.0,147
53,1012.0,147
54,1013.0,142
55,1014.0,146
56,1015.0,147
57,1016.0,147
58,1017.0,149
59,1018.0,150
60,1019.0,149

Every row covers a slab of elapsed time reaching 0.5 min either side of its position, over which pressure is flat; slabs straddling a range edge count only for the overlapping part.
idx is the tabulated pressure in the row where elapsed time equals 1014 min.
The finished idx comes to 146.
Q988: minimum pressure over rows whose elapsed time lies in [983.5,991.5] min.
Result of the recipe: 158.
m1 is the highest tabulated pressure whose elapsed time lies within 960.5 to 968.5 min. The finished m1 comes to 169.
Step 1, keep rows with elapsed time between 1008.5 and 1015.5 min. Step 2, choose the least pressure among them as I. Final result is 142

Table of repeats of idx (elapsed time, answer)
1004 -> 156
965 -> 165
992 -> 159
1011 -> 147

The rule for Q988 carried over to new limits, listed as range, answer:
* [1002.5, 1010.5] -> 149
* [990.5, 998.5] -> 156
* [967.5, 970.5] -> 162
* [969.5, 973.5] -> 161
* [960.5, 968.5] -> 160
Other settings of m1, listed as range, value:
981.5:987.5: 163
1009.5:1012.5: 150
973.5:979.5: 158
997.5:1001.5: 162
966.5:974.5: 167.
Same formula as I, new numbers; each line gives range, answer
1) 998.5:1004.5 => 155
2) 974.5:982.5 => 154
